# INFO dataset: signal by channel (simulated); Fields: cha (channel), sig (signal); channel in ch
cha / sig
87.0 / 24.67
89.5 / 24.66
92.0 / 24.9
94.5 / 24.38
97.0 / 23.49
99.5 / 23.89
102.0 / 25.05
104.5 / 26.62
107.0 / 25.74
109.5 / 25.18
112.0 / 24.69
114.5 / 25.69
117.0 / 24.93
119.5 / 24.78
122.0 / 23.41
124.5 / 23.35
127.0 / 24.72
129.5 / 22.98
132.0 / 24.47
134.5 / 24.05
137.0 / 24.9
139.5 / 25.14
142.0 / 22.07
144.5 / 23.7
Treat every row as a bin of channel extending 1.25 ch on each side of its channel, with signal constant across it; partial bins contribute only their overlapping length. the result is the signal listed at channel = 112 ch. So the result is 24.69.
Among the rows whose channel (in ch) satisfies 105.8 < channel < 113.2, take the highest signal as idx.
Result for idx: 25.74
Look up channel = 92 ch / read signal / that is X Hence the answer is 24.9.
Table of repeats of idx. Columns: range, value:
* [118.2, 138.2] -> 24.9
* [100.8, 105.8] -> 26.62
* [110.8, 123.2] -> 25.69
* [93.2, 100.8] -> 24.38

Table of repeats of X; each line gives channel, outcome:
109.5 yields 25.18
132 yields 24.47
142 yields 22.07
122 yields 23.41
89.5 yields 24.66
